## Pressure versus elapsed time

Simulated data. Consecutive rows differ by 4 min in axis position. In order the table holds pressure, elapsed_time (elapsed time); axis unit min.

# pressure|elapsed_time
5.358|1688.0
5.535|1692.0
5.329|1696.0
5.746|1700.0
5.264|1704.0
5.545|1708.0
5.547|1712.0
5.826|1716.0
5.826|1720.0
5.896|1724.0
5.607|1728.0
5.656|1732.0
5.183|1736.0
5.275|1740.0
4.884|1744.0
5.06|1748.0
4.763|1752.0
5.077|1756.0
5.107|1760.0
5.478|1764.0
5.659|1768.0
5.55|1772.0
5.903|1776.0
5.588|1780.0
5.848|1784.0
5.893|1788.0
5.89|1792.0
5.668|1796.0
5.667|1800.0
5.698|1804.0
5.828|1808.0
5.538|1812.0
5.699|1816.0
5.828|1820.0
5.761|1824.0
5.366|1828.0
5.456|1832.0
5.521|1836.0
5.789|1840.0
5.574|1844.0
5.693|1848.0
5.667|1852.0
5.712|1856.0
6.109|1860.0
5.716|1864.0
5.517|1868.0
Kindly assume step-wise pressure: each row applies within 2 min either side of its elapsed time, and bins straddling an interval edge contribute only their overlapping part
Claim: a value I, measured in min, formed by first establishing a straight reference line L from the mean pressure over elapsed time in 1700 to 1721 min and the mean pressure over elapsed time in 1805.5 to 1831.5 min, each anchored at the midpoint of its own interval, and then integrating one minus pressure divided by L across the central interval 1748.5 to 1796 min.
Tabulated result 1.02 min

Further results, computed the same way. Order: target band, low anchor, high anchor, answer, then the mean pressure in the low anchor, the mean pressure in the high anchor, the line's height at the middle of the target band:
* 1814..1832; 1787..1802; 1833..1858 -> 0.2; 5.77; 5.65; 5.7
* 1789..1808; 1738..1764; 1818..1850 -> -1.3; 5.06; 5.62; 5.38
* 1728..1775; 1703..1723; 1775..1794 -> 3.8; 5.63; 5.82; 5.73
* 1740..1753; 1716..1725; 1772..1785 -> 1.9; 5.85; 5.74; 5.8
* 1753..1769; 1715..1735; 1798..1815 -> 1.2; 5.73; 5.68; 5.71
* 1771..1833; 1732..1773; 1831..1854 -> -3.0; 5.22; 5.62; 5.44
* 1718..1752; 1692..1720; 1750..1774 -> 0.2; 5.56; 5.27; 5.41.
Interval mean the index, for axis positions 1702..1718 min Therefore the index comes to 5.55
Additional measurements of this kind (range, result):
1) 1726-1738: 5.48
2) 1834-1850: 5.64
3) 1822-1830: 5.56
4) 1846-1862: 5.8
